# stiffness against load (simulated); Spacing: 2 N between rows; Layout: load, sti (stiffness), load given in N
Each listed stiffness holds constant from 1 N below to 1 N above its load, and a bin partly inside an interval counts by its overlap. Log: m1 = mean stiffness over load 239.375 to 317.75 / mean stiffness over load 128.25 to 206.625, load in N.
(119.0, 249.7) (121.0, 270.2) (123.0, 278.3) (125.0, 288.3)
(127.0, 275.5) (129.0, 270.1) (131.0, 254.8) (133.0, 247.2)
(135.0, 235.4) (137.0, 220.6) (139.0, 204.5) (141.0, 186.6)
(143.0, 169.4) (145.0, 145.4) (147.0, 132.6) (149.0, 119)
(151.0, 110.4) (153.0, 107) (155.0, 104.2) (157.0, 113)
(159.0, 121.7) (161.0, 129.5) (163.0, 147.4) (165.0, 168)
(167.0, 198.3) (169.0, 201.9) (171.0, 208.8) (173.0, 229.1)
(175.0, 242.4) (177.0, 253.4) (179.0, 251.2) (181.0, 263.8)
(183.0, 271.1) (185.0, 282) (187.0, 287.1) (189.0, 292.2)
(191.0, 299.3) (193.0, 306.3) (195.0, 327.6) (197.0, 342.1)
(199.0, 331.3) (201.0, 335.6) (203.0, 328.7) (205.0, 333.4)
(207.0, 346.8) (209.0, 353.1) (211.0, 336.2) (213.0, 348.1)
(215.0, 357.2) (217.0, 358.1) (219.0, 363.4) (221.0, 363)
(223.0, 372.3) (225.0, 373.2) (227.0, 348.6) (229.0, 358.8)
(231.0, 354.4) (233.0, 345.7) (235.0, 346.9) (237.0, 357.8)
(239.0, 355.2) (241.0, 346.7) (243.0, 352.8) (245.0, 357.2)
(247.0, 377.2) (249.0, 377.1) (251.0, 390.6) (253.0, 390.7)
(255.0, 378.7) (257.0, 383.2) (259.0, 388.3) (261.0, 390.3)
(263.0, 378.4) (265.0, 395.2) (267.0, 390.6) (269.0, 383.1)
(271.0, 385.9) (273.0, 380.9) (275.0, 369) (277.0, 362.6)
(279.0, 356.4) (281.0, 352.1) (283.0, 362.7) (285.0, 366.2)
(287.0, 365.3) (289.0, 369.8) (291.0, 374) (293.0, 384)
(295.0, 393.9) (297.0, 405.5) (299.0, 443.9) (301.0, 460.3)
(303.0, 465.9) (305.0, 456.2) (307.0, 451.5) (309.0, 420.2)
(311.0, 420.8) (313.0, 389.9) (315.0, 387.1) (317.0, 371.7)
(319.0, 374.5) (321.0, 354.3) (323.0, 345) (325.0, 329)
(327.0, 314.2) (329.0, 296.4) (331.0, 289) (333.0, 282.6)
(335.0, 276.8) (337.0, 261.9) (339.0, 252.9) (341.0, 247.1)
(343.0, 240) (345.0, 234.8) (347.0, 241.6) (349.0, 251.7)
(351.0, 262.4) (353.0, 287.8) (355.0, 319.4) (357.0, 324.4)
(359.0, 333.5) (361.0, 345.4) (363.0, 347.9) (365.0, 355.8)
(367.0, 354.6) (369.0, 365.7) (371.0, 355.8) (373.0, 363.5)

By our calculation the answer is 1.72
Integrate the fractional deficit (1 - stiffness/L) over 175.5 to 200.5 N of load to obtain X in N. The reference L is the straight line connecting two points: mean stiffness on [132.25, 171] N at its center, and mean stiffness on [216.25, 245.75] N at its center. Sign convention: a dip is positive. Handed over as -4.0 N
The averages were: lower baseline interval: 162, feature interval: 292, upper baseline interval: 357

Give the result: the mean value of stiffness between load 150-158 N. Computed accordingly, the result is 109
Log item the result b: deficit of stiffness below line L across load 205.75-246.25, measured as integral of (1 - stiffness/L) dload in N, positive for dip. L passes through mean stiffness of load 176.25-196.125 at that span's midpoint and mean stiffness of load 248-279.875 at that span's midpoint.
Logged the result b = -2.6 N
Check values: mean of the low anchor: 284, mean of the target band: 355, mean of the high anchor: 381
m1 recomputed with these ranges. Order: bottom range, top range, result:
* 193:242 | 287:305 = 1.18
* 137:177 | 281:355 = 2.11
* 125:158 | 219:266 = 2.00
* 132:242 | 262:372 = 1.32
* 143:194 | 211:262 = 1.84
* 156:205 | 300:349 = 1.36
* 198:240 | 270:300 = 1.08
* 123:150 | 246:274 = 1.80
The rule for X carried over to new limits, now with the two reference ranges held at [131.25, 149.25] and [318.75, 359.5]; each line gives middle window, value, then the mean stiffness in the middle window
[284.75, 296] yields -4.7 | 376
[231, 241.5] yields -5.0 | 351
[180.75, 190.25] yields -3.0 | 281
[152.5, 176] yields 4.3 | 165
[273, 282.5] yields -3.8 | 362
